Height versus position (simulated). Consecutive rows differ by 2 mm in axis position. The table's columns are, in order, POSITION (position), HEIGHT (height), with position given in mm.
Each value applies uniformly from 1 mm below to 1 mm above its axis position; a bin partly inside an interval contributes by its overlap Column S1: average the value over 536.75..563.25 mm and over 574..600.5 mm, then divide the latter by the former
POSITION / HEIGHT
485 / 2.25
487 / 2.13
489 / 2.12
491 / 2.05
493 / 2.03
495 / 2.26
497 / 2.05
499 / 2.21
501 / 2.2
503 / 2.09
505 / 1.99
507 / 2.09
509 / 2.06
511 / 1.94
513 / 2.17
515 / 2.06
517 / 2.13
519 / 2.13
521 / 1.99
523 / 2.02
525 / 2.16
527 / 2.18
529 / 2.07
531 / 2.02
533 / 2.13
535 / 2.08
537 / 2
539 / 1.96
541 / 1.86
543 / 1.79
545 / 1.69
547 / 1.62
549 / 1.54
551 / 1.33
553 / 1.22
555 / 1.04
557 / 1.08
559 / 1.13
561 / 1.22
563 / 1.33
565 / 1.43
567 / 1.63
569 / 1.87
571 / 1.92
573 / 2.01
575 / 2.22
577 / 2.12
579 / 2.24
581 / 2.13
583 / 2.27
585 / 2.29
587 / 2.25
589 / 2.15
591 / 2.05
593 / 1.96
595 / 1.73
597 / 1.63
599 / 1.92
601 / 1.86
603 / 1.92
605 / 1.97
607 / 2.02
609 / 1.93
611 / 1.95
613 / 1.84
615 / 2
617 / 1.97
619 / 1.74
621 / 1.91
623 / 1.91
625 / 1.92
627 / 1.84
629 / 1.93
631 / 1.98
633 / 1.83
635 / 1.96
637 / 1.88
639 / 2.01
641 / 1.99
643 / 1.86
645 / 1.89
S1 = 1.40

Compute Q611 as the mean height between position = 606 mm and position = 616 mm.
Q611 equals 1.95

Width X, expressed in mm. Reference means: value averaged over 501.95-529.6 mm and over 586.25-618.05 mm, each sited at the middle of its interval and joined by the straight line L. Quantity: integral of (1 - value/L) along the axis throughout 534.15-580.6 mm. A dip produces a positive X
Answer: 7.9 mm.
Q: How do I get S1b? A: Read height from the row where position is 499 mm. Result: 2.21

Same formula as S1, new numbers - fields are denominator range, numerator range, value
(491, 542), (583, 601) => 0.97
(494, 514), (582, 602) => 0.95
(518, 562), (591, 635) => 1.09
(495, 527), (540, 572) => 0.71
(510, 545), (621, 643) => 0.95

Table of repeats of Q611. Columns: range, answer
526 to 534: 2.1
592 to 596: 1.84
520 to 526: 2.06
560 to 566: 1.33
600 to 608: 1.94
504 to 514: 2.05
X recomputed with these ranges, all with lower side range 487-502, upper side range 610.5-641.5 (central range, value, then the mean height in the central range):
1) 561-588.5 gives 0.6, 1.95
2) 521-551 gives 2.1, 1.92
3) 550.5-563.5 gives 5.4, 1.18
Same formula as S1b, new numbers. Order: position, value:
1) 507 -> 2.09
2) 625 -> 1.92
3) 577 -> 2.12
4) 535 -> 2.08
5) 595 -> 1.73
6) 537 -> 2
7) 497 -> 2.05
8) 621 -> 1.91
